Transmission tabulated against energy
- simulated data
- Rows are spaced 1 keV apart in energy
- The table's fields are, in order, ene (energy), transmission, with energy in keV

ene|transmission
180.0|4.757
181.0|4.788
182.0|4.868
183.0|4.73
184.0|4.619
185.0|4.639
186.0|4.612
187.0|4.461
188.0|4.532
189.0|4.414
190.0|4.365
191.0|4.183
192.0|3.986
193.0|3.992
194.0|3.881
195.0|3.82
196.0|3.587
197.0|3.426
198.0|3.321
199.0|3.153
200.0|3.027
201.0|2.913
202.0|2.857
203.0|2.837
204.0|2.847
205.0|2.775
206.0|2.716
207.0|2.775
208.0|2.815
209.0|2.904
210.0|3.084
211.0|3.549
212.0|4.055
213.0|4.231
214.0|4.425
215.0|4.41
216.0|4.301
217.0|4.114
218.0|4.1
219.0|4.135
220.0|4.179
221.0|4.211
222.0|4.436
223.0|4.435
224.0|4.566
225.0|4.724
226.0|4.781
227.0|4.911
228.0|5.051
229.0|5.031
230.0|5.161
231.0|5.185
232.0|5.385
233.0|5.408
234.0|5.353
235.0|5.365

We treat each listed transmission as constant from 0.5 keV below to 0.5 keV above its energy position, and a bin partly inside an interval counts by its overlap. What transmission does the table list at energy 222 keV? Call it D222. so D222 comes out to 4.436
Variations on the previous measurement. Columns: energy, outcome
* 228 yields 5.051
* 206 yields 2.716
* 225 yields 4.724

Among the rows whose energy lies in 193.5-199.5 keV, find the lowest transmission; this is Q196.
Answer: 3.153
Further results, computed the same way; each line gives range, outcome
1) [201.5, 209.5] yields 2.716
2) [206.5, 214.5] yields 2.775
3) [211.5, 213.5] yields 4.055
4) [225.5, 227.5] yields 4.781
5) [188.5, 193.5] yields 3.986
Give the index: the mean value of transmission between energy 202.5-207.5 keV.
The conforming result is 2.79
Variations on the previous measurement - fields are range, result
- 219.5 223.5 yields 4.32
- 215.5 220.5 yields 4.17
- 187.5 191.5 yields 4.37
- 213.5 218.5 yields 4.27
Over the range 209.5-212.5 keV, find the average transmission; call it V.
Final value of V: 3.56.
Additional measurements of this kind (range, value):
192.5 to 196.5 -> 3.82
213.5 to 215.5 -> 4.42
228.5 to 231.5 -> 5.13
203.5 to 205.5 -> 2.81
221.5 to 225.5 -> 4.54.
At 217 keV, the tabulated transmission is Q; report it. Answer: 4.114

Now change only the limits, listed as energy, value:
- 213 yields 4.231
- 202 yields 2.857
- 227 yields 4.911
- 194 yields 3.881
